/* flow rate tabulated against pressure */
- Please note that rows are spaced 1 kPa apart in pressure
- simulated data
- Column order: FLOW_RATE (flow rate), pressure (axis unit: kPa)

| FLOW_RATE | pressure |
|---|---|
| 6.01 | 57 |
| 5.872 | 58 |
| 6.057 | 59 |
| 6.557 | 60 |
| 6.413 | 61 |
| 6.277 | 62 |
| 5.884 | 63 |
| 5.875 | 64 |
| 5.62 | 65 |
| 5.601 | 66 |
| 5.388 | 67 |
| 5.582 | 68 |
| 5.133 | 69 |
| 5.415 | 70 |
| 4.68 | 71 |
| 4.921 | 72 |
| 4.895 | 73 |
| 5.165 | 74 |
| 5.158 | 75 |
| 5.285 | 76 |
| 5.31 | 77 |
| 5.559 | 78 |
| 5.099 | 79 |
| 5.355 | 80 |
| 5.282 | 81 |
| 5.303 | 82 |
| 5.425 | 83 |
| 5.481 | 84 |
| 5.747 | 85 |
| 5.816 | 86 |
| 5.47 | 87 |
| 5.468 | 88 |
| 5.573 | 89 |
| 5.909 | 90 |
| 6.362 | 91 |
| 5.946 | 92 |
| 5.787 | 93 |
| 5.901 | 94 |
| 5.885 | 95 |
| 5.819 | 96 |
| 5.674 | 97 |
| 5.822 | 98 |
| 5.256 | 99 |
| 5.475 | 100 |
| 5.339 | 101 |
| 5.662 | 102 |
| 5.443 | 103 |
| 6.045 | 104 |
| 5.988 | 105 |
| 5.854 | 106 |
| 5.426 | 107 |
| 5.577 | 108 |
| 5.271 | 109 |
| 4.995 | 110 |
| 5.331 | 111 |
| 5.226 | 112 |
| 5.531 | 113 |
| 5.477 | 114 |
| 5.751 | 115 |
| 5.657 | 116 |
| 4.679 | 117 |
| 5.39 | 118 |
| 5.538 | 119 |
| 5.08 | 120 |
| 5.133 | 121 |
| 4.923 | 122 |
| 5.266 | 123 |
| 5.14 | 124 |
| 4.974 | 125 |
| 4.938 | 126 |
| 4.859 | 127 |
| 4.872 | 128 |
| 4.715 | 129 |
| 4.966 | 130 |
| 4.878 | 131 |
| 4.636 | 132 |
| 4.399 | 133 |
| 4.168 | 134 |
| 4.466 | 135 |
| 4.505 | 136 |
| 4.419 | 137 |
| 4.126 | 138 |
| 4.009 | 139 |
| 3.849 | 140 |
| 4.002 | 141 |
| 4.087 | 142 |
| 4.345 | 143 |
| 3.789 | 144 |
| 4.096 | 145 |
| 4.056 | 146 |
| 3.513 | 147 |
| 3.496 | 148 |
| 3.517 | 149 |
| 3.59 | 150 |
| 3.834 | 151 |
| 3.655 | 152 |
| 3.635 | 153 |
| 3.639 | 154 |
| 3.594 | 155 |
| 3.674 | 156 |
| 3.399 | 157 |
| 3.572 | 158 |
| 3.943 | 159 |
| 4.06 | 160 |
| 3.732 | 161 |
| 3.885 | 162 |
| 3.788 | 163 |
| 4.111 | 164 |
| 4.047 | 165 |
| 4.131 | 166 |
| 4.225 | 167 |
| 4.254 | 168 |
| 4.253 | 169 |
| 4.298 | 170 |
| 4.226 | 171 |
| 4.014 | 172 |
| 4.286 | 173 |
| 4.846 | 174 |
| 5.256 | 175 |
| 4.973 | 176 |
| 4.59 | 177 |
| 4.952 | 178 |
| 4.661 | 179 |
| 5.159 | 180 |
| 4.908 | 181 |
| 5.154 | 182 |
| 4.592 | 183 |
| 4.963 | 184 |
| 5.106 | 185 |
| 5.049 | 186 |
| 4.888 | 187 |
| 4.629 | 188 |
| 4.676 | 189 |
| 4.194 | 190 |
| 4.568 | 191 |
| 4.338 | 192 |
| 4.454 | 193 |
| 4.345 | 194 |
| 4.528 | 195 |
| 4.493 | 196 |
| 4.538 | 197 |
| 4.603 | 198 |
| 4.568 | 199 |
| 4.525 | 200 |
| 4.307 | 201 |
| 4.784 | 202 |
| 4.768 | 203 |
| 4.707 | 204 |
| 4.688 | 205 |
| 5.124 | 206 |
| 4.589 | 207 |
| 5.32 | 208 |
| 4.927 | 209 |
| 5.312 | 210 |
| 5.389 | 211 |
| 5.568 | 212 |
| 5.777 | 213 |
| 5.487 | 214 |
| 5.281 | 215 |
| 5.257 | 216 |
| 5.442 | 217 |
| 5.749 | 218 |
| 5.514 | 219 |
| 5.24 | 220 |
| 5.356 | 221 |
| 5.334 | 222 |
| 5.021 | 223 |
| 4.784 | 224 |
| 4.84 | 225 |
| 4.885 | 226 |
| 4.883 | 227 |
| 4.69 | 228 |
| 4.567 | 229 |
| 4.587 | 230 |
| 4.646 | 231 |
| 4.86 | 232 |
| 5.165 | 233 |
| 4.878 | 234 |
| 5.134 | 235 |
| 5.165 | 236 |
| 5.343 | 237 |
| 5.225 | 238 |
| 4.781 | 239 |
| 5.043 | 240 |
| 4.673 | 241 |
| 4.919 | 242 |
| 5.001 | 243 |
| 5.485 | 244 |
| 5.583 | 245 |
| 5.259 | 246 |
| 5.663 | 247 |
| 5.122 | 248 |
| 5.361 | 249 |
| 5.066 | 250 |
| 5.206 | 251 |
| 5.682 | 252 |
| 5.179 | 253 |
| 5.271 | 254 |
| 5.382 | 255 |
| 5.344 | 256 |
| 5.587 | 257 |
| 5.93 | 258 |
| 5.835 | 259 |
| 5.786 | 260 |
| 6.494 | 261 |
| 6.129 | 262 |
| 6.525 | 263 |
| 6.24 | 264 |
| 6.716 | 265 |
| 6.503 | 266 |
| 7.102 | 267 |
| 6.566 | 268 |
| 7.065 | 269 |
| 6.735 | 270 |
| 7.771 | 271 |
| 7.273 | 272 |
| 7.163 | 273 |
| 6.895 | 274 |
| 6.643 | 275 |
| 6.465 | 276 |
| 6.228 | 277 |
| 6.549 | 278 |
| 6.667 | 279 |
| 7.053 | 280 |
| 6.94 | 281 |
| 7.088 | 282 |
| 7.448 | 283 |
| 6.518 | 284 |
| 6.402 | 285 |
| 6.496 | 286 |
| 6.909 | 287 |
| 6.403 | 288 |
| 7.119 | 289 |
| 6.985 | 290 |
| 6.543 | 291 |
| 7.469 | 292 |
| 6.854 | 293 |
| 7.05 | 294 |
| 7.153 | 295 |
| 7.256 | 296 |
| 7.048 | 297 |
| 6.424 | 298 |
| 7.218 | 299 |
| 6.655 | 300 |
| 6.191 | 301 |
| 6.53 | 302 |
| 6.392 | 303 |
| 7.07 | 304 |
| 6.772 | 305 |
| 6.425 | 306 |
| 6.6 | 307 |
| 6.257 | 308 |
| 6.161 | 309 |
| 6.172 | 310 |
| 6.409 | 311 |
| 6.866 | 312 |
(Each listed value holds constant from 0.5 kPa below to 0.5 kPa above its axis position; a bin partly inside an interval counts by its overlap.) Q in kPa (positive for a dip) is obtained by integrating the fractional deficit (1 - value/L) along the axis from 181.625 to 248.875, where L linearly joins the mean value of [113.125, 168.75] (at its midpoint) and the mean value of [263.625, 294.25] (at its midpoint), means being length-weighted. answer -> 8.5 kPa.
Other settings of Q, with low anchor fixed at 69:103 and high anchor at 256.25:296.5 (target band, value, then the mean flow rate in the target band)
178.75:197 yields 4.27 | 4.7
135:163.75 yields 9.89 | 3.86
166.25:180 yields 3.42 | 4.54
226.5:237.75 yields 2.65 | 4.91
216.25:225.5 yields 1.60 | 5.25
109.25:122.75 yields 0.93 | 5.28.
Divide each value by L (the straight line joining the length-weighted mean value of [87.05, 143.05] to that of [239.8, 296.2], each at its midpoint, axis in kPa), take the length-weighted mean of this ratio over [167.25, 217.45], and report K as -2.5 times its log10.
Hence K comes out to 0.20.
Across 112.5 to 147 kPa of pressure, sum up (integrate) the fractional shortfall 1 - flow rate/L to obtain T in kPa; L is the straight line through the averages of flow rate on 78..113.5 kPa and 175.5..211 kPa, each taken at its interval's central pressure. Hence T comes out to 3.9 kPa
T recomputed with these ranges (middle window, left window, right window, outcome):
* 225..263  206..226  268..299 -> 4.42 kPa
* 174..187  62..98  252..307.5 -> 2.40 kPa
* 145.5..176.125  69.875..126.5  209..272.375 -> 8.39 kPa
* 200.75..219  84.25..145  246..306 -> 2.39 kPa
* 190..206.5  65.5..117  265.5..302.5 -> 4.42 kPa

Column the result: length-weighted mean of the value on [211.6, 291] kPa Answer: 5.81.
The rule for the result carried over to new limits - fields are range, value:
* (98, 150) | 4.86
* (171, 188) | 4.81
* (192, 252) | 5.01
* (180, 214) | 4.81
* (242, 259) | 5.38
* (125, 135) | 4.72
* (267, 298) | 6.89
